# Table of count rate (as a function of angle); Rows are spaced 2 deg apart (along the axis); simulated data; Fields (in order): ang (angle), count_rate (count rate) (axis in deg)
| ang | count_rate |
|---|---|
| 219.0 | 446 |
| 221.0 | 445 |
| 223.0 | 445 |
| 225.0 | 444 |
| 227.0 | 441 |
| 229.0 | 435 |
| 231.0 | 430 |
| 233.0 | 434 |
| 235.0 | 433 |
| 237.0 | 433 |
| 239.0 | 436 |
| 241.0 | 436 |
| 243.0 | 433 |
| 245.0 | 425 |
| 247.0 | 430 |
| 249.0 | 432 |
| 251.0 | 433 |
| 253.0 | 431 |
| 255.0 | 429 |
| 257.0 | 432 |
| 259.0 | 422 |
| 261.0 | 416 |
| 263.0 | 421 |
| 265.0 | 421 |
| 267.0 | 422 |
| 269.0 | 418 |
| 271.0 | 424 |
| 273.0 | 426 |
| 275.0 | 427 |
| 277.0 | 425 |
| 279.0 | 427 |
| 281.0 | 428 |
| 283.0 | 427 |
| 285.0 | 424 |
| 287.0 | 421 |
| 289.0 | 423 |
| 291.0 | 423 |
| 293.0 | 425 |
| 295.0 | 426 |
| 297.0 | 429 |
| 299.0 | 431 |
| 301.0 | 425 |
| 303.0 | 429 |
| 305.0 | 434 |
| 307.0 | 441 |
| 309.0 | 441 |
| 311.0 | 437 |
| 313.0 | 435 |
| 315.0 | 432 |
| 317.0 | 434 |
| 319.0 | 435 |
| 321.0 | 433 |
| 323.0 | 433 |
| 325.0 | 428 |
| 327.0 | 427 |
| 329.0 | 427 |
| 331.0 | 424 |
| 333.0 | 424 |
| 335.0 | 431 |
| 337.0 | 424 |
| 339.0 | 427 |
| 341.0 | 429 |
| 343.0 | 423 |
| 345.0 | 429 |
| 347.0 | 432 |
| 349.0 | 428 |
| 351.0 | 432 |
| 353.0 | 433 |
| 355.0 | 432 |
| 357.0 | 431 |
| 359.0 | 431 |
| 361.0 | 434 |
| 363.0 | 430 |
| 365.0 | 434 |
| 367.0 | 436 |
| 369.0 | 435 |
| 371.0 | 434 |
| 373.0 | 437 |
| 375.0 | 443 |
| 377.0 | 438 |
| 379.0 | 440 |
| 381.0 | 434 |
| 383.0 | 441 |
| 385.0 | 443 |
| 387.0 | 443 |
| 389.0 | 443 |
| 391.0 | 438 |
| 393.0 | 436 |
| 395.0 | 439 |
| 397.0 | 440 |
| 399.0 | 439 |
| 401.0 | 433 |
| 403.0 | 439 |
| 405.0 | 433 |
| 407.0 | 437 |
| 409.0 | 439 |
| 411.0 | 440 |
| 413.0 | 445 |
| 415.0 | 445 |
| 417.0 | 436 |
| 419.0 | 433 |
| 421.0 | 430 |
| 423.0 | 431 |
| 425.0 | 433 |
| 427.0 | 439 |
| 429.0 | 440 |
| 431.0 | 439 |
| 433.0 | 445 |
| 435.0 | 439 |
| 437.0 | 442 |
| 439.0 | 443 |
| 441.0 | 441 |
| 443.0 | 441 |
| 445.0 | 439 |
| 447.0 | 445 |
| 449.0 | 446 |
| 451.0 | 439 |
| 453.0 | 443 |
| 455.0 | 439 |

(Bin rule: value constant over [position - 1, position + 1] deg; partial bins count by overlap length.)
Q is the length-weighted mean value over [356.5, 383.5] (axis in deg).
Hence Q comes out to 436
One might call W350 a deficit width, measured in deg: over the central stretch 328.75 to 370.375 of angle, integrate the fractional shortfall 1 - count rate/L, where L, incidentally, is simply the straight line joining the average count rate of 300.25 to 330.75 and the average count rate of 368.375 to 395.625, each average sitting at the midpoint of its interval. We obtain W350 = 0.6 deg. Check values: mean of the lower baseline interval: 433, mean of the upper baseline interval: 439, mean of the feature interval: 430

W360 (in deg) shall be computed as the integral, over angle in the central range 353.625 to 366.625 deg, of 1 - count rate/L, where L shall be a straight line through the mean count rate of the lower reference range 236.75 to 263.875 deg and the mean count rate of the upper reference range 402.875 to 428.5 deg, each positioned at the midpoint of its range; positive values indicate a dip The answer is 0.1 deg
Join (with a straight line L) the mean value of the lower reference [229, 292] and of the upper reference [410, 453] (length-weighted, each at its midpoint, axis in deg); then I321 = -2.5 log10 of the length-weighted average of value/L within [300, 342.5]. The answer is 0.00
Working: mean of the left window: 427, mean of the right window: 440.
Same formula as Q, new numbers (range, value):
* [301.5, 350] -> 431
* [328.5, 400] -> 434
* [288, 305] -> 427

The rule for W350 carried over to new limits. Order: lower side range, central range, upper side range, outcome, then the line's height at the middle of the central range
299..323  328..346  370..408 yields 0.4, 435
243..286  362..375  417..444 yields 0.0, 434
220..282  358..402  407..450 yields 0.0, 437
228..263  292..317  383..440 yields 0.1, 433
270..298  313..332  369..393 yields 0.0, 431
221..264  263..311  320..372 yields 0.5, 431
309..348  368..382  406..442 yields -0.1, 434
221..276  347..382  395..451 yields 0.1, 436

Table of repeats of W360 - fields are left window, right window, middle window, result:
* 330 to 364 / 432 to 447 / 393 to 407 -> 0.0 deg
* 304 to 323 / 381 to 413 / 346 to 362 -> 0.2 deg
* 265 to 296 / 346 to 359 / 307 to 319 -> -0.2 deg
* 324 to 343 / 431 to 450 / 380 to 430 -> -0.1 deg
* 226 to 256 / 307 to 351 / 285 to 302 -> 0.2 deg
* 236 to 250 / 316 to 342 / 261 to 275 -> 0.3 deg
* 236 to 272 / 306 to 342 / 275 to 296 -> 0.2 deg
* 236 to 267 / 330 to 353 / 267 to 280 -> 0.1 deg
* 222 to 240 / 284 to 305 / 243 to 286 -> 0.5 deg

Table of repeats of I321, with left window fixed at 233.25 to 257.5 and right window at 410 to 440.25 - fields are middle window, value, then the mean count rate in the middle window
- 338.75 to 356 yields 0.016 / 430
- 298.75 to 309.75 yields 0.002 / 434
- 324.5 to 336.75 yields 0.022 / 427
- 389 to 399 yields -0.003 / 439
